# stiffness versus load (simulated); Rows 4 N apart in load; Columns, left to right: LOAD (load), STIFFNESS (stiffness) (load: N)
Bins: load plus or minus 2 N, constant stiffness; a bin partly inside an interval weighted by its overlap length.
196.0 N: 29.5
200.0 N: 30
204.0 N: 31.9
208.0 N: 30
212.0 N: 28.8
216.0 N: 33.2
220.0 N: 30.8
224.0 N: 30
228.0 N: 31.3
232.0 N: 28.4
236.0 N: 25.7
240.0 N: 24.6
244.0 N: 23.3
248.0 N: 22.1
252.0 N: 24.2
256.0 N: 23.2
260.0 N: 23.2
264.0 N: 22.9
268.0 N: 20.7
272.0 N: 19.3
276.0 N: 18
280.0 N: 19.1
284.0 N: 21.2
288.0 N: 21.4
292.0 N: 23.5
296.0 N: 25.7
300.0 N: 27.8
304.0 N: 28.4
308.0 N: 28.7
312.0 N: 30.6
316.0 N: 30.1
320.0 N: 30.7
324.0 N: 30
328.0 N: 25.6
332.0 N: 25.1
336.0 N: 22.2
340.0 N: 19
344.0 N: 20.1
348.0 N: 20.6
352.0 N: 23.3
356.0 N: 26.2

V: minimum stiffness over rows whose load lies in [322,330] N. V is 25.6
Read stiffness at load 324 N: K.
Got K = 30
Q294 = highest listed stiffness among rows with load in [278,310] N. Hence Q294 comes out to 28.7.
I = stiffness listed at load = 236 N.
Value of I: 25.7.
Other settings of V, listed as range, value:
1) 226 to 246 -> 23.3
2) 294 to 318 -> 25.7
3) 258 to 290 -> 18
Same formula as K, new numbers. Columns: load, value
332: 25.1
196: 29.5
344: 20.1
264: 22.9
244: 23.3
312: 30.6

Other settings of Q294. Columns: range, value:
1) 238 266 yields 24.6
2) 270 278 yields 19.3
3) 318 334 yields 30.7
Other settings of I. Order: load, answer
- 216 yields 33.2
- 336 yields 22.2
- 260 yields 23.2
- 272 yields 19.3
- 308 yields 28.7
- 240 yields 24.6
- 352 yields 23.3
